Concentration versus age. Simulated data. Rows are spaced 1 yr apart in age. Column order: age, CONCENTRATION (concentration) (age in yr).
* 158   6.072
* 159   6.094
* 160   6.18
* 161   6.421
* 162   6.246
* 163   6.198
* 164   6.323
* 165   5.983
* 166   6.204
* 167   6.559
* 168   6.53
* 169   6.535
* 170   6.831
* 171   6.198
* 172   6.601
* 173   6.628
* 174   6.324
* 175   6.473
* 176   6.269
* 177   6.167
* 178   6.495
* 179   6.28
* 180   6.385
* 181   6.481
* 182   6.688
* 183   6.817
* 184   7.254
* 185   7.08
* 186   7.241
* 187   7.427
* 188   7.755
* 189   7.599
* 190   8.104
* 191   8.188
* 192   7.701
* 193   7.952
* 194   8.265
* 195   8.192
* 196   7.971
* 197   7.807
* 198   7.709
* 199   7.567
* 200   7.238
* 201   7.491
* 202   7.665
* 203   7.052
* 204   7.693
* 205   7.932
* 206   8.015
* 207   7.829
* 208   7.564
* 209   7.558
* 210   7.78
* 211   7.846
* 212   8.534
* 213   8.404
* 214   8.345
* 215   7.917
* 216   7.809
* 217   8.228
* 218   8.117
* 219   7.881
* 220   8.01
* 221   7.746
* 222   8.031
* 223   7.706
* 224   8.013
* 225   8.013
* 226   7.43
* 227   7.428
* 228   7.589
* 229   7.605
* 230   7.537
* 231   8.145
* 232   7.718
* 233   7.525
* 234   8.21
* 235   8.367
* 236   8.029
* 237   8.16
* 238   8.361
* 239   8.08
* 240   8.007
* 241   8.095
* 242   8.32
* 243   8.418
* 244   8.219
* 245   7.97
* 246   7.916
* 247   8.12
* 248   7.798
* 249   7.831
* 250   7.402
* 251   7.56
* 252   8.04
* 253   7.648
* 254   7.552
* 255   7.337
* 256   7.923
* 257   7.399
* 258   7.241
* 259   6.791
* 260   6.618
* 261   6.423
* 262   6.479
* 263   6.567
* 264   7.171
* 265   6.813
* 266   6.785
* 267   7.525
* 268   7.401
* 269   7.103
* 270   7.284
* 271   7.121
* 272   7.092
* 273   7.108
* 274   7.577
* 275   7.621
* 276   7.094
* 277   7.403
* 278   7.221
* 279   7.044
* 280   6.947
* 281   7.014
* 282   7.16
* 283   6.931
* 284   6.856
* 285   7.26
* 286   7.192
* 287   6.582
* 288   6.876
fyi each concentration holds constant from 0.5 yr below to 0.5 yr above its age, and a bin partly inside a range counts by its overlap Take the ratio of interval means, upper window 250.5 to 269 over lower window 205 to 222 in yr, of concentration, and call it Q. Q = 0.9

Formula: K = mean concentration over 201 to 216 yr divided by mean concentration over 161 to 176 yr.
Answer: 1.2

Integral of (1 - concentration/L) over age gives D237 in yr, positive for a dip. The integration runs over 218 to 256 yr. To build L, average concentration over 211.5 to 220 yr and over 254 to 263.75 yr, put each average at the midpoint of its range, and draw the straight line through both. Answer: -1.6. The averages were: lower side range 8.15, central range 7.89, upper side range 7.01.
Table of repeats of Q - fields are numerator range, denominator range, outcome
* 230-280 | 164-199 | 1.07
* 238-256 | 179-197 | 1.06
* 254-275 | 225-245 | 0.89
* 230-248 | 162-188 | 1.23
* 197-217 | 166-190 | 1.16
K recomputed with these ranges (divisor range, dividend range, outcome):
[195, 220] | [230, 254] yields 1.02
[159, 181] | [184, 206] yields 1.21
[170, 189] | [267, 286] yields 1.07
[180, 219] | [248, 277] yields 0.94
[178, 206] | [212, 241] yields 1.07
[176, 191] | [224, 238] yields 1.12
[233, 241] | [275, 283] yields 0.88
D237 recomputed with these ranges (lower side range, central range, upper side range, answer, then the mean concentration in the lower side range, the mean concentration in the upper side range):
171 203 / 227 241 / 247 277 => -1.3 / 7.2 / 7.27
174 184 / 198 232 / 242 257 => -3.0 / 6.48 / 7.84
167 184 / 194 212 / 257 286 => -2.9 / 6.51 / 7.07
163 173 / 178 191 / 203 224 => -0.3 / 6.42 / 7.93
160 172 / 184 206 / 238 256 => -2.5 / 6.37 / 7.91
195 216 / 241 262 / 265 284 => -0.6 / 7.81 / 7.17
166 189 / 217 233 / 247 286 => -1.9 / 6.69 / 7.23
